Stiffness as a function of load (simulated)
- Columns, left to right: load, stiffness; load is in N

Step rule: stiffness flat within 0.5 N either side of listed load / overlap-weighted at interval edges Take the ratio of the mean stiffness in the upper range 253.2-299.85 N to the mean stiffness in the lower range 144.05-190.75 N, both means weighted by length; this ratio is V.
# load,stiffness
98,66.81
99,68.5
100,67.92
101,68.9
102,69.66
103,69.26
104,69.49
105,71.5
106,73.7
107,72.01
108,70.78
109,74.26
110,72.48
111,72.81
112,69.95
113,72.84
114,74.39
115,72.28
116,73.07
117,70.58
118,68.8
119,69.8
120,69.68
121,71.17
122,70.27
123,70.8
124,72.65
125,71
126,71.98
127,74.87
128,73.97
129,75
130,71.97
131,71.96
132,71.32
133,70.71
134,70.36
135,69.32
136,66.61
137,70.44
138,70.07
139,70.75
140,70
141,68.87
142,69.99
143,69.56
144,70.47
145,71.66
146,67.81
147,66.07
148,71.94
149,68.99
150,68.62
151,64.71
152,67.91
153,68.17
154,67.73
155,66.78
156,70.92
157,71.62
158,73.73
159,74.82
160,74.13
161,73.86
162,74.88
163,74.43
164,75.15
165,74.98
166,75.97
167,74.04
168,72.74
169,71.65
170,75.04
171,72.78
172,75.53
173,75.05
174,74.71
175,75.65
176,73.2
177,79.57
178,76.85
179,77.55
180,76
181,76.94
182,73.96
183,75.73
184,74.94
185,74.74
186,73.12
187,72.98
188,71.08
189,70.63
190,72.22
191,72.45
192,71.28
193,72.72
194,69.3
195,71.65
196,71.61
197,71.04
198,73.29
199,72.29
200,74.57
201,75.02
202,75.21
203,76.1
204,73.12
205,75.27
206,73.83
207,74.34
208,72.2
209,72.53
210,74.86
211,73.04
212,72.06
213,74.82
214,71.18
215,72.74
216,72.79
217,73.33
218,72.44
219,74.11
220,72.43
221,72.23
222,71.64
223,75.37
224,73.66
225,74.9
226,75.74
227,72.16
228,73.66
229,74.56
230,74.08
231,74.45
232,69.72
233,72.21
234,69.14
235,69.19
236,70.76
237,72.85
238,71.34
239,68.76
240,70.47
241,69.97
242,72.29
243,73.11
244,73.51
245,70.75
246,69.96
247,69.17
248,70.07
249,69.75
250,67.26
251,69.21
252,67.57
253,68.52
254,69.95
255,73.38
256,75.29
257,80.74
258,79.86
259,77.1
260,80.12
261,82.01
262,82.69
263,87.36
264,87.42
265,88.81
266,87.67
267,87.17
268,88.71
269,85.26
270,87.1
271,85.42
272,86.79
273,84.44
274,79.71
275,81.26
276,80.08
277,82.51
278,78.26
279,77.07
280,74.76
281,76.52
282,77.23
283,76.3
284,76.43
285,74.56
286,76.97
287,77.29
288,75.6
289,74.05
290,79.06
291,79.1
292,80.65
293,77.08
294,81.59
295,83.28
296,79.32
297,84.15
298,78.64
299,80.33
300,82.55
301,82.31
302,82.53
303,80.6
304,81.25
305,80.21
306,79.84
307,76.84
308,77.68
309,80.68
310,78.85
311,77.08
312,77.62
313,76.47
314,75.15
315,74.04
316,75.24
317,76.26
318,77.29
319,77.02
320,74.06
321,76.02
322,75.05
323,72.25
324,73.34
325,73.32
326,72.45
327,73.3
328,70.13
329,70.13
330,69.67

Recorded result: 1.1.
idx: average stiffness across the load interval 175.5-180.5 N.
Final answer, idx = 76.6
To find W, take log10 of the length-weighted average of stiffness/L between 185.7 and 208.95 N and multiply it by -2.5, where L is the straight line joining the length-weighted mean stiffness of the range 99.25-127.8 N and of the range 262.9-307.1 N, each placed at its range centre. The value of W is 0.05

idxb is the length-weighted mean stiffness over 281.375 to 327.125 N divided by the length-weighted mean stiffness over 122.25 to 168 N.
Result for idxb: 1.1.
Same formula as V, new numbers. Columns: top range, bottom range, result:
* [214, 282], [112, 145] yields 1.07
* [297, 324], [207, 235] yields 1.07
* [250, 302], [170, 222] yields 1.08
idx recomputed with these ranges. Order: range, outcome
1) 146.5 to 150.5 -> 68.9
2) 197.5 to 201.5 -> 73.8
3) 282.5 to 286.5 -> 76.1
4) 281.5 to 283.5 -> 76.8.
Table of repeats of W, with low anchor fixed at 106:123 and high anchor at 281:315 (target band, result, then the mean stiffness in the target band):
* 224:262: 0.057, 72.7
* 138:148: 0.047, 69.6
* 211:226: 0.036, 73.2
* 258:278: -0.087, 84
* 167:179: -0.015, 74.9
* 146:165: 0.036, 70.8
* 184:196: 0.036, 72.1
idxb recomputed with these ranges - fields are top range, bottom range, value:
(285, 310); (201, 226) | 1.08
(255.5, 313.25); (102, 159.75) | 1.14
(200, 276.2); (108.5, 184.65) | 1.04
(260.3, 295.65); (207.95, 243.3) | 1.12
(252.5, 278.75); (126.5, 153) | 1.17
